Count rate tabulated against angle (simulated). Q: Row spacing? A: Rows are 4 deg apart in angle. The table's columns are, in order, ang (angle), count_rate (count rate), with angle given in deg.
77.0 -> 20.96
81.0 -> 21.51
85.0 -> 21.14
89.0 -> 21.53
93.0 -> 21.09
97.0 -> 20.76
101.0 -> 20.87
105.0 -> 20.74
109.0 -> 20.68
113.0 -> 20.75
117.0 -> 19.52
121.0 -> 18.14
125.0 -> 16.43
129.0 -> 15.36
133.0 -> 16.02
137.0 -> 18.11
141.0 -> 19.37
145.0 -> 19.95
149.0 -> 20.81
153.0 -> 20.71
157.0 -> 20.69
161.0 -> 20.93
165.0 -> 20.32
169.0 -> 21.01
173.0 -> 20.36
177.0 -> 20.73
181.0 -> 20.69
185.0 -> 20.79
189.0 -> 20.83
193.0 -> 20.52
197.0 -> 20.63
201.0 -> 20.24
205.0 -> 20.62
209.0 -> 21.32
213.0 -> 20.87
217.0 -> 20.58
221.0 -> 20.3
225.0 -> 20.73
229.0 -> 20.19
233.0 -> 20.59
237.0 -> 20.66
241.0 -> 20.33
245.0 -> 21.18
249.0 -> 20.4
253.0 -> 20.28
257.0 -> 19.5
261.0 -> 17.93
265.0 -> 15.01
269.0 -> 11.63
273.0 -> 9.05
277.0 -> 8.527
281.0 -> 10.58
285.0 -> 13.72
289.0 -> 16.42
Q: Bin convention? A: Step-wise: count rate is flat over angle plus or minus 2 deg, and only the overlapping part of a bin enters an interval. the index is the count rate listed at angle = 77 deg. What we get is 20.96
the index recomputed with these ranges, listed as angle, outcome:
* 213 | 20.87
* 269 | 11.63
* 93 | 21.09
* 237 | 20.66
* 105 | 20.74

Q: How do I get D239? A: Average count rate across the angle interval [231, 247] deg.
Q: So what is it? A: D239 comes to 20.7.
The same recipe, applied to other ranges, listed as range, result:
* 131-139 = 17.1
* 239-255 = 20.5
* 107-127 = 19.1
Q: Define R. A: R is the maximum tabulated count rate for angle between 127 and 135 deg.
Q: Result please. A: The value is 16.02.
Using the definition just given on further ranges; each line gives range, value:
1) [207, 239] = 21.32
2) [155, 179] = 21.01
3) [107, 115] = 20.75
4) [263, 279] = 15.01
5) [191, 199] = 20.63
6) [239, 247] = 21.18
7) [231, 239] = 20.66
